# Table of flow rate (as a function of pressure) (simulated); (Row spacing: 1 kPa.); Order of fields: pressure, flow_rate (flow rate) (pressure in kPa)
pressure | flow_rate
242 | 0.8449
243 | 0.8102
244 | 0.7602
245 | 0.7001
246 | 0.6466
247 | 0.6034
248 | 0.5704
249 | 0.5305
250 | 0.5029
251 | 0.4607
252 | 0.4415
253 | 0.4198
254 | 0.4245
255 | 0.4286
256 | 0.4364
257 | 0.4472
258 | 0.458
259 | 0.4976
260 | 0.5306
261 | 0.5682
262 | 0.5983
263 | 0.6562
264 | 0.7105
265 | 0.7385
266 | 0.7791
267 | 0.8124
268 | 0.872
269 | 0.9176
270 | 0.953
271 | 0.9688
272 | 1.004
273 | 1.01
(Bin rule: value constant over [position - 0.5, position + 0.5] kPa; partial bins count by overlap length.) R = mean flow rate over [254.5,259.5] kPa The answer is 0.454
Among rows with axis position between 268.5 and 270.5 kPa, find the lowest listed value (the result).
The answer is 0.9176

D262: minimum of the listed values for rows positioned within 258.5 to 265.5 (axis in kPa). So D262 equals 0.4976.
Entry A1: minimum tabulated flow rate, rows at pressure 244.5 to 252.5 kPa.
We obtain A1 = 0.4415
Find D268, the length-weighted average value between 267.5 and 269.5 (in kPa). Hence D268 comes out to 0.895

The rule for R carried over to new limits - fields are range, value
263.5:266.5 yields 0.743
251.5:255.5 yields 0.429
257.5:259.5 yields 0.478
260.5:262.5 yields 0.583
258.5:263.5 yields 0.57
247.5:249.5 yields 0.55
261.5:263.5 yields 0.627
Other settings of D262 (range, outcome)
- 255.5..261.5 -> 0.4364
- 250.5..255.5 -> 0.4198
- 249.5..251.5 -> 0.4607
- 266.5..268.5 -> 0.8124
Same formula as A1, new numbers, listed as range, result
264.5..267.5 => 0.7385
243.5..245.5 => 0.7001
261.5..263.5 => 0.5983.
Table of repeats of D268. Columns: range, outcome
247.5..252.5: 0.501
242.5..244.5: 0.785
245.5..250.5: 0.571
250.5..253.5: 0.441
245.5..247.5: 0.625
